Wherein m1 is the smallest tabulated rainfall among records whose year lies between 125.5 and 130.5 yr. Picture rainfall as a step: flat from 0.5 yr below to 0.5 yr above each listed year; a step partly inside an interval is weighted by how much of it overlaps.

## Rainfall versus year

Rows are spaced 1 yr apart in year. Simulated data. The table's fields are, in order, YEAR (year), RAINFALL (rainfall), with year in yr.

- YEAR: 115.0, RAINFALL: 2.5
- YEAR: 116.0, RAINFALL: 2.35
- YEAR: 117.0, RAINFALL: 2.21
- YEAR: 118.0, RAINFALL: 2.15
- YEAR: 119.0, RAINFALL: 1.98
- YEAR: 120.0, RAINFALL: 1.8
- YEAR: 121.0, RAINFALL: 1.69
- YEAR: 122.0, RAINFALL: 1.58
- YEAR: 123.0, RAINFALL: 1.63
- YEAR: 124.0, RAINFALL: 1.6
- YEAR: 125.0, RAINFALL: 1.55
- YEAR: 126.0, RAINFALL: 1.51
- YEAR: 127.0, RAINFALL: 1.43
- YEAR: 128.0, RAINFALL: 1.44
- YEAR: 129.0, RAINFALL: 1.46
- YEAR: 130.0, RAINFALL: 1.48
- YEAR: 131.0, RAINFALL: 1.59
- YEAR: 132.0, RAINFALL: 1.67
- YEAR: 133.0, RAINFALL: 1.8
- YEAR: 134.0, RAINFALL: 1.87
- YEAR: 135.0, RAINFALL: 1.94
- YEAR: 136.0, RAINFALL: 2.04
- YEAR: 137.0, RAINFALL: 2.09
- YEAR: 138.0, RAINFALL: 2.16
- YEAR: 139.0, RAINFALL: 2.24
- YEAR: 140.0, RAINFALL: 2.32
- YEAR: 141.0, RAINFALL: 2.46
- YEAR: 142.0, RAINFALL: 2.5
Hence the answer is 1.43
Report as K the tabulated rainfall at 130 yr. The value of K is 1.48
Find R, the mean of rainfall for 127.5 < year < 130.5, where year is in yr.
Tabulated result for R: 1.46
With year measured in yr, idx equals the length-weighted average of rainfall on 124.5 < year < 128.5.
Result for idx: 1.48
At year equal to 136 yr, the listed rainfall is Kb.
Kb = 2.04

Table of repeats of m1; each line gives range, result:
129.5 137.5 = 1.48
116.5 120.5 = 1.8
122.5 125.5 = 1.55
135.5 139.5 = 2.04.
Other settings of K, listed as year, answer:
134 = 1.87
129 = 1.46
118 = 2.15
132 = 1.67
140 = 2.32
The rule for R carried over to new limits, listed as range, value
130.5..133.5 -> 1.69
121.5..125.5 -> 1.59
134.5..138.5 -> 2.06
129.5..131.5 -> 1.54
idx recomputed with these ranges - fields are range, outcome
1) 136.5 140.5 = 2.2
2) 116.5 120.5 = 2.04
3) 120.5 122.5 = 1.64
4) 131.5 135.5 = 1.82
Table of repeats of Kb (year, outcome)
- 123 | 1.63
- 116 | 2.35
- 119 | 1.98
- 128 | 1.44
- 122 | 1.58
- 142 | 2.5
